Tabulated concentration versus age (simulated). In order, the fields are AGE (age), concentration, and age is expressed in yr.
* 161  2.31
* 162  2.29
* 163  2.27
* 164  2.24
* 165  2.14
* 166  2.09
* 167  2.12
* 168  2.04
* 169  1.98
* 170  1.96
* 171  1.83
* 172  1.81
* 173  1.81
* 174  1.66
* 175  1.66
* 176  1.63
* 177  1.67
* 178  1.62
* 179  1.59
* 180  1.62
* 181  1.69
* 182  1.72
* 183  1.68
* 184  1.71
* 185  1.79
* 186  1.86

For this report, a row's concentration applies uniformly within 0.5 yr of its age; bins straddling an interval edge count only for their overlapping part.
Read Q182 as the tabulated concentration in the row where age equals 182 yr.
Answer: 1.72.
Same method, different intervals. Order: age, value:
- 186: 1.86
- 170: 1.96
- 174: 1.66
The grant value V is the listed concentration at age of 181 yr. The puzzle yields 1.69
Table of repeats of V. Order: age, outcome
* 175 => 1.66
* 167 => 2.12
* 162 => 2.29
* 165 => 2.14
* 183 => 1.68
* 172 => 1.81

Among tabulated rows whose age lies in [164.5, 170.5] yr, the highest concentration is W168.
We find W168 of 2.14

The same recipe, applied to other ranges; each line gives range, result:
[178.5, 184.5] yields 1.72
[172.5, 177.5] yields 1.81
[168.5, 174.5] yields 1.98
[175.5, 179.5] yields 1.67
